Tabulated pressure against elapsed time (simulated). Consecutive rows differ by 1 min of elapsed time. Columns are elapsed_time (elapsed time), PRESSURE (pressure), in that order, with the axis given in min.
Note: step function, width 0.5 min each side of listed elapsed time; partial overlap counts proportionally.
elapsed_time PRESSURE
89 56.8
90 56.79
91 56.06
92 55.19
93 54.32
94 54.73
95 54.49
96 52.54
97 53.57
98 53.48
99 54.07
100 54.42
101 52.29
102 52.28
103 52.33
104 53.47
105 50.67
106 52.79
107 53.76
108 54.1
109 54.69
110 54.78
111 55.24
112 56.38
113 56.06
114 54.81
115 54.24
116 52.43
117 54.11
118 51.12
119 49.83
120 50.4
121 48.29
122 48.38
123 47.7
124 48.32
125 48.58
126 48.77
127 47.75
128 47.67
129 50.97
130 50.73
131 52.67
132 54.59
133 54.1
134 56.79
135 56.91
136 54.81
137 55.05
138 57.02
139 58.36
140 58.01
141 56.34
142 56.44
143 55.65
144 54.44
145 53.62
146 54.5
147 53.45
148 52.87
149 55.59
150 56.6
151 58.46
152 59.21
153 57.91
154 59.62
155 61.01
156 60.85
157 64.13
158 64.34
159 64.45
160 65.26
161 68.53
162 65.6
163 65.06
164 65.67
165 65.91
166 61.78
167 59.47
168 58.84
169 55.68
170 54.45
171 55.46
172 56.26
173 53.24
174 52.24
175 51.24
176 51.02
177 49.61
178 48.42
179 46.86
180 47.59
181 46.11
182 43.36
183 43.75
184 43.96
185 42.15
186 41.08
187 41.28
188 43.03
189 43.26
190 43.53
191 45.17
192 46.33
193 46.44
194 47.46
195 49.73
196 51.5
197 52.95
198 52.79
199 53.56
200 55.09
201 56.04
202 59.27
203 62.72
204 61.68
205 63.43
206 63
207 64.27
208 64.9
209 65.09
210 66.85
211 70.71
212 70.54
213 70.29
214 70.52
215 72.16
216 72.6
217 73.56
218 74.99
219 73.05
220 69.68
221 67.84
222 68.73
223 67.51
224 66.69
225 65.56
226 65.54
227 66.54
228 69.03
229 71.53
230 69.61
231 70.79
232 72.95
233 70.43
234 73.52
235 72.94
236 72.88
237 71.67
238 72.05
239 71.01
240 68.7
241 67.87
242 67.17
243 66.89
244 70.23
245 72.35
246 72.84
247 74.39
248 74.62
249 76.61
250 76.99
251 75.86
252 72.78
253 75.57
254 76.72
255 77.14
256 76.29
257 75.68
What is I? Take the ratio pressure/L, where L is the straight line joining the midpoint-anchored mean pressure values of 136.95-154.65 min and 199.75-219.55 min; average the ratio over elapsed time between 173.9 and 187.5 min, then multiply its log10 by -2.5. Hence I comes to 0.32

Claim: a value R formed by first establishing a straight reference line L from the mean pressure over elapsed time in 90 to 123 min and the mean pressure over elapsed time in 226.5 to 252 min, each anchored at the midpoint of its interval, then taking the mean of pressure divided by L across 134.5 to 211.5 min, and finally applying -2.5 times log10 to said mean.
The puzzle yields 0.13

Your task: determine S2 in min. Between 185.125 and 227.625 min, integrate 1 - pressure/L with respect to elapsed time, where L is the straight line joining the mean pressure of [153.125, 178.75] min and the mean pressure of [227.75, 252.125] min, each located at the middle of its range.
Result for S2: 4.0 min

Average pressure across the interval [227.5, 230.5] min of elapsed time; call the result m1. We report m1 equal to 70.1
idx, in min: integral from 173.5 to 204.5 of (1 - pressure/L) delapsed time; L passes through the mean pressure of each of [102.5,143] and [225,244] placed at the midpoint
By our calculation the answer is 6.93 min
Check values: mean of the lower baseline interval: 53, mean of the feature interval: 49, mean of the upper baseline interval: 69.9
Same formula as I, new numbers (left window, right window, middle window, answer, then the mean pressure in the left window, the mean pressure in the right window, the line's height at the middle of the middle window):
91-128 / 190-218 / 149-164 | -0.11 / 52.5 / 60.3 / 56.4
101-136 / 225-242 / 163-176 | 0.05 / 52.3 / 70.2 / 60.2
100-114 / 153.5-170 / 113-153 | 0.09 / 53.8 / 62.6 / 58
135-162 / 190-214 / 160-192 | 0.12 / 58.4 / 58.2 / 58.3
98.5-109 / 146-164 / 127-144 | 0.06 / 53.1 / 60.7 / 57.8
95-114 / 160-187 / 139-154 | -0.05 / 53.8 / 53.6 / 53.7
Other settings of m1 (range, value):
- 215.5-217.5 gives 73.1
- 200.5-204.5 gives 59.9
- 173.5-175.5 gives 51.7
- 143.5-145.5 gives 54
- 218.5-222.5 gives 69.8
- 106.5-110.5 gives 54.3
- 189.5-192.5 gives 45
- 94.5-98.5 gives 53.5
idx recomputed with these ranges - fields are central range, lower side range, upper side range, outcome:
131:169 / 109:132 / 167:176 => -3.87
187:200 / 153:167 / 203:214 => 3.46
